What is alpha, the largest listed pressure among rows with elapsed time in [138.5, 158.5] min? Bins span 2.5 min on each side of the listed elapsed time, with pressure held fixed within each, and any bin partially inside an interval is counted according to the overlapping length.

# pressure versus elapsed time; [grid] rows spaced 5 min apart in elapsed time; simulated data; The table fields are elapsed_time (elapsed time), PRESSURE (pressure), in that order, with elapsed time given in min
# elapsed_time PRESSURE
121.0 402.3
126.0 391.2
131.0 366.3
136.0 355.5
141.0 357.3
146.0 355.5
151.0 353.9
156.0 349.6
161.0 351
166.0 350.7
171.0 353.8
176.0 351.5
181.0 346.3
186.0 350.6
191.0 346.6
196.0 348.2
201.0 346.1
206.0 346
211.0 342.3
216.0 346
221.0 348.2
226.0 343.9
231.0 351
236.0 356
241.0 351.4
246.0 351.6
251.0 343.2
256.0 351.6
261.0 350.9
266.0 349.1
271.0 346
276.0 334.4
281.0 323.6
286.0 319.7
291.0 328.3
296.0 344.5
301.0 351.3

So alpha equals 357.3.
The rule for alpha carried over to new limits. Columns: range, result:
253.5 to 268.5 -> 351.6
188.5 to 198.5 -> 348.2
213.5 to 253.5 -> 356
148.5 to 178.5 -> 353.9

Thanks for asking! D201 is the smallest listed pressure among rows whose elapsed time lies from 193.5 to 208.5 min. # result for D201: 346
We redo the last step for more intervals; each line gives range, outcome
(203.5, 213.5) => 342.3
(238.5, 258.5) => 343.2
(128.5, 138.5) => 355.5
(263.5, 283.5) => 323.6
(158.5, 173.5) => 350.7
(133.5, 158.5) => 349.6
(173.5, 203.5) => 346.1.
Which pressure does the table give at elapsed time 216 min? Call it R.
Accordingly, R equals 346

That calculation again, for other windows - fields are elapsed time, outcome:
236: 356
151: 353.9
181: 346.3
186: 350.6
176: 351.5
